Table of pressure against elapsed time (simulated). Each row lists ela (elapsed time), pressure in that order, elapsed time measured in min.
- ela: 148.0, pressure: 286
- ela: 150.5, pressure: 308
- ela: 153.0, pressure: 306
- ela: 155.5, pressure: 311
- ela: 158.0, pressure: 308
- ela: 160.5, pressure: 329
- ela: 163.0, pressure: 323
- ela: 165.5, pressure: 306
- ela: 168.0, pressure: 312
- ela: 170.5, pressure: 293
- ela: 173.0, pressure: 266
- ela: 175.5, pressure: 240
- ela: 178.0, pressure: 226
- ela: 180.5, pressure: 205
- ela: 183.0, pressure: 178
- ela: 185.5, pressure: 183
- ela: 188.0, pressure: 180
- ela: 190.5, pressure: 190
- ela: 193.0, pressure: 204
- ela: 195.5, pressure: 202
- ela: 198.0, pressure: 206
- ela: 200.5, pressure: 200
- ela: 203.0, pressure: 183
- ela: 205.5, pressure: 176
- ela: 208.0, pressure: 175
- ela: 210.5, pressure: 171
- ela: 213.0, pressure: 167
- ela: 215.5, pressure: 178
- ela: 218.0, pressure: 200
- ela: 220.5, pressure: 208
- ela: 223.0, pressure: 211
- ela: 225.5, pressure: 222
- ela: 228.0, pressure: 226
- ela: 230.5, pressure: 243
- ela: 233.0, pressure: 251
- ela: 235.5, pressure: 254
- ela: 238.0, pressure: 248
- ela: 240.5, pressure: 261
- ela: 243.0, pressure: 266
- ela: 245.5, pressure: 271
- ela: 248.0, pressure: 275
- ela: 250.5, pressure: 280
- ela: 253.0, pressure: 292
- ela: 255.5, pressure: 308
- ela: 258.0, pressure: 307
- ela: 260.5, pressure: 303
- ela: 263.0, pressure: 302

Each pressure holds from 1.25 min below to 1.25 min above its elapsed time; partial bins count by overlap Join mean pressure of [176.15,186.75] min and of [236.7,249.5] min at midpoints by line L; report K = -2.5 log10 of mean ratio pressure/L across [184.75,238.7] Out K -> 0.14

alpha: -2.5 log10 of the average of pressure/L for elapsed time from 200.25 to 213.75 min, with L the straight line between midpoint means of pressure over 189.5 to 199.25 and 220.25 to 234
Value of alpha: 0.19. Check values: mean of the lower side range 201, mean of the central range 178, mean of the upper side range 228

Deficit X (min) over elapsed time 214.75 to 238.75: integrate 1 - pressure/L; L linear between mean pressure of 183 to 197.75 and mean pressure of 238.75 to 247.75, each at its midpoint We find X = 1.9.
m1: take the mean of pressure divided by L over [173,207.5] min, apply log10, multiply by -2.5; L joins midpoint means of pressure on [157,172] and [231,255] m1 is 0.43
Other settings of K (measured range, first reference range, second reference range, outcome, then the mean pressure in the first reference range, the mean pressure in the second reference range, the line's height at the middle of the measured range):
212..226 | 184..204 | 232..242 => 0.16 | 193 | 254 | 229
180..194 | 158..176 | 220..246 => 0.43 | 299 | 242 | 282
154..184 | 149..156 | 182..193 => -0.10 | 307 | 185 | 250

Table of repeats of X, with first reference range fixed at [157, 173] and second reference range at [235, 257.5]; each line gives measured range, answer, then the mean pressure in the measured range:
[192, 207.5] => 5.3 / 194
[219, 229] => 2.4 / 216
